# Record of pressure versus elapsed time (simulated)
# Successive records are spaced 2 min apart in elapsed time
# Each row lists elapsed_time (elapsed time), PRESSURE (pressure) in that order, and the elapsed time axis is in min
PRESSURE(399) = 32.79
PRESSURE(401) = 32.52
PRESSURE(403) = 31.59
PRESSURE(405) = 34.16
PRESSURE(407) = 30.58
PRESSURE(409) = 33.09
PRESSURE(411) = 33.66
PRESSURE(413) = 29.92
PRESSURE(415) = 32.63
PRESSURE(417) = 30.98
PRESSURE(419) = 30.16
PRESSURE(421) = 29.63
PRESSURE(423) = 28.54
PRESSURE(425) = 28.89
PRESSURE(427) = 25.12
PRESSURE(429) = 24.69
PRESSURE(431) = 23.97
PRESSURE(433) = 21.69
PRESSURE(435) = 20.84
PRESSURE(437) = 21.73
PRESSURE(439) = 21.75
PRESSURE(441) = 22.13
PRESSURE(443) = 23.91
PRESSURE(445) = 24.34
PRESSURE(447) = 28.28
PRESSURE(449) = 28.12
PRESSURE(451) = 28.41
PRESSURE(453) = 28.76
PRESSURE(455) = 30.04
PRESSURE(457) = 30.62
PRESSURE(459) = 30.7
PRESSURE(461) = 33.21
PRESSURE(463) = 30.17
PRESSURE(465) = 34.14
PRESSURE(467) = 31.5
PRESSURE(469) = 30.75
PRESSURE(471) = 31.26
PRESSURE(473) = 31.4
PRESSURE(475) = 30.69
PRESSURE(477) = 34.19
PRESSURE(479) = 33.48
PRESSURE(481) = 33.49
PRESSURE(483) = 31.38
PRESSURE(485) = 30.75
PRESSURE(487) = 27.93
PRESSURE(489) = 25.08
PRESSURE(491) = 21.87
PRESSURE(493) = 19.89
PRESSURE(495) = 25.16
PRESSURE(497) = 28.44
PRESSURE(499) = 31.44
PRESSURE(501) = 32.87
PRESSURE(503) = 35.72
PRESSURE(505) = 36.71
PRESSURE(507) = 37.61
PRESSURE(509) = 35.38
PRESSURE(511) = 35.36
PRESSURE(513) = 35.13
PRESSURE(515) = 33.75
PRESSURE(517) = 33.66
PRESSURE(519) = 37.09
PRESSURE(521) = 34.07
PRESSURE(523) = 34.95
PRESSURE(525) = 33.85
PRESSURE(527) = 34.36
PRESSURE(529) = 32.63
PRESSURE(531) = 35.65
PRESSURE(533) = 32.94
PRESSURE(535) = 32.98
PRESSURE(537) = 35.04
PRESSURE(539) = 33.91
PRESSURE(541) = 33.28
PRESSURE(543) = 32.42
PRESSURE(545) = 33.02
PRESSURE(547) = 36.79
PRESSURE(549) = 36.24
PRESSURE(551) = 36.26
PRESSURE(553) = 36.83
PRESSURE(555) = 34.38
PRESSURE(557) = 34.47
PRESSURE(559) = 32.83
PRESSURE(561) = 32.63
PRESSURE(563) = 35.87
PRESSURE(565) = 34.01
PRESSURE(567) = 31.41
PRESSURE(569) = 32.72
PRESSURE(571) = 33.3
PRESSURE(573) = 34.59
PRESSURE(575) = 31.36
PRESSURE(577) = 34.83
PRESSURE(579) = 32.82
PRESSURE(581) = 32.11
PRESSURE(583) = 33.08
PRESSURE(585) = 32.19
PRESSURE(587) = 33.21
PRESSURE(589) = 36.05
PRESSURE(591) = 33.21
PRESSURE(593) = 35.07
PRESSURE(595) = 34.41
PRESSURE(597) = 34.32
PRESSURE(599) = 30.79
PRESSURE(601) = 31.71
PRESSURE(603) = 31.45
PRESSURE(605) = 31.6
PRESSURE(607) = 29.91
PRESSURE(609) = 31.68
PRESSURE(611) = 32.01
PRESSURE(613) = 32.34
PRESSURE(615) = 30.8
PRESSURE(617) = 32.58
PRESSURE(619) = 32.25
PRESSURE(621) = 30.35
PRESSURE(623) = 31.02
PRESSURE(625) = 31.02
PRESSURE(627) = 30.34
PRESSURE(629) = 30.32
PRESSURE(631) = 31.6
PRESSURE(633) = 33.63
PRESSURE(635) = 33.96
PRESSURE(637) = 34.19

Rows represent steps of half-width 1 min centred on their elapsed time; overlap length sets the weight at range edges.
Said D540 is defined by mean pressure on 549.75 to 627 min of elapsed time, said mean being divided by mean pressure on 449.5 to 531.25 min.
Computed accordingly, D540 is 1.0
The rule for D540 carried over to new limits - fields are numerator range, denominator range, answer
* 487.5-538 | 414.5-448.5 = 1.26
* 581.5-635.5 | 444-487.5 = 1.05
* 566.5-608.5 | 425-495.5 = 1.18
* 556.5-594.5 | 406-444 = 1.24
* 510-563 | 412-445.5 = 1.33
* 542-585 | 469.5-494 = 1.16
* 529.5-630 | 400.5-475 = 1.15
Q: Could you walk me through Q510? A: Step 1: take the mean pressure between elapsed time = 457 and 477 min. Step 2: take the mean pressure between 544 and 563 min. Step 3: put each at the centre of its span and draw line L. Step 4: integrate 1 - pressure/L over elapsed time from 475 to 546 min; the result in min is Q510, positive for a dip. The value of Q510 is 1.8 min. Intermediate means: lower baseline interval 31.6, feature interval 32.4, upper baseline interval 34.9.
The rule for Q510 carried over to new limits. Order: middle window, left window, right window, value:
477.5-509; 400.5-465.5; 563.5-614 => -0.25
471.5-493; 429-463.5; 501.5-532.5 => 0.72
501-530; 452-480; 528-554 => -1.30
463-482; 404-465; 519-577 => -1.31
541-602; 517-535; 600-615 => -1.91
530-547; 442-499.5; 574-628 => -1.64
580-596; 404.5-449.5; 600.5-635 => -1.46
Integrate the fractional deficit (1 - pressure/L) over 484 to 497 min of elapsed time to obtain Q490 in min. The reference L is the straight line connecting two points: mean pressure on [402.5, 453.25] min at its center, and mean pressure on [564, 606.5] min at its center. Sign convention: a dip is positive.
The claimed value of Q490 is 1.9 min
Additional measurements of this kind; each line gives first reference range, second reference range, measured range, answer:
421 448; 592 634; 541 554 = -2.6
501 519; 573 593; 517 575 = 0.3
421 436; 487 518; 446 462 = -1.5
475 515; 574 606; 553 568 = -0.7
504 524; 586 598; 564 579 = 0.6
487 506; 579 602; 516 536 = -2.8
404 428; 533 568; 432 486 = 5.1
